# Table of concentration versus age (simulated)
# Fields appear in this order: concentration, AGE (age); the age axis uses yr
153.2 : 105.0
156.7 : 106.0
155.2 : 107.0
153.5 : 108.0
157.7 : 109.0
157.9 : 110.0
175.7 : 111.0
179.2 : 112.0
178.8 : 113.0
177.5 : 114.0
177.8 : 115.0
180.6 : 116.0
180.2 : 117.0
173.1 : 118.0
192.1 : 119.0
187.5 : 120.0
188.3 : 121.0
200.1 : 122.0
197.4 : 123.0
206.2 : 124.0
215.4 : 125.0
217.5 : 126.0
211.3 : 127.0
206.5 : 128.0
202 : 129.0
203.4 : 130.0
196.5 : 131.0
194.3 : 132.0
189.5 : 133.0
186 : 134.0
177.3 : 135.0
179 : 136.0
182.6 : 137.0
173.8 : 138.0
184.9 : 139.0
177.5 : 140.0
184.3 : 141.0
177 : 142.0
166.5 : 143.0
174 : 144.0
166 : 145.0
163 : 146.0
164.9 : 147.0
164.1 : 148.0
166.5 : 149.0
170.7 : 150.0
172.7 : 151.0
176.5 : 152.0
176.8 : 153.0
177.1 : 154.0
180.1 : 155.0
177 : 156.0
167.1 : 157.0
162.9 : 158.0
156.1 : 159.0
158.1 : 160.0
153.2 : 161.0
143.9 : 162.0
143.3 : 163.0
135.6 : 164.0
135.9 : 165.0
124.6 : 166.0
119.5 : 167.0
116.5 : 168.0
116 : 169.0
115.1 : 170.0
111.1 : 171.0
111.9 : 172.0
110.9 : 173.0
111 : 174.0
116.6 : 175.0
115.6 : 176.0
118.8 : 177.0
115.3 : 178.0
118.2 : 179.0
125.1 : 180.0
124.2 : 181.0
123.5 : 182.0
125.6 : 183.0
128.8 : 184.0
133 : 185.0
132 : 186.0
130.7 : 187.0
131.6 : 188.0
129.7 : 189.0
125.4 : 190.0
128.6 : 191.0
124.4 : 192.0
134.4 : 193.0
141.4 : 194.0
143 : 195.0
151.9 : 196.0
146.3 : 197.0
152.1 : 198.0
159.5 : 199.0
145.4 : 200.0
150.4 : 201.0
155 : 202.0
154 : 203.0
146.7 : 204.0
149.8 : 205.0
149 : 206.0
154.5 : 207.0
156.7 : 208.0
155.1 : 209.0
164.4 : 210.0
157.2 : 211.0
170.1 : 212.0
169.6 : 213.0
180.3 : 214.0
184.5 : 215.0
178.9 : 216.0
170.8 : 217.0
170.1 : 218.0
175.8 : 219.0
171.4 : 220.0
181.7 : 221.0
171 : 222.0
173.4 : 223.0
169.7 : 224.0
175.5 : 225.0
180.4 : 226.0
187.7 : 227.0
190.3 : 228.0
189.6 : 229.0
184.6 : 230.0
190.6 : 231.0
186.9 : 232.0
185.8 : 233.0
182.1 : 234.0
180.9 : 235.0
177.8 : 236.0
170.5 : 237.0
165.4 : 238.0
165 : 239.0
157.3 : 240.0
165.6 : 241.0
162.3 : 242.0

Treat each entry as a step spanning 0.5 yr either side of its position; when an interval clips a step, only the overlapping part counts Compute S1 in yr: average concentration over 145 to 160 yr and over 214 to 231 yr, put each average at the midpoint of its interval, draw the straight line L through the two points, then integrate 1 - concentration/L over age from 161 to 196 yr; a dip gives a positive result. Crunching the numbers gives 9.5 yr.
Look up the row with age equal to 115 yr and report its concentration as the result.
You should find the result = 177.8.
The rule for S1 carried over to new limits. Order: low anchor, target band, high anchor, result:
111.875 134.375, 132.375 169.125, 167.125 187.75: -1.8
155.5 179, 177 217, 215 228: 3.1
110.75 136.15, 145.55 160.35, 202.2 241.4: 1.3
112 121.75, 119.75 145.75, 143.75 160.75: -2.0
